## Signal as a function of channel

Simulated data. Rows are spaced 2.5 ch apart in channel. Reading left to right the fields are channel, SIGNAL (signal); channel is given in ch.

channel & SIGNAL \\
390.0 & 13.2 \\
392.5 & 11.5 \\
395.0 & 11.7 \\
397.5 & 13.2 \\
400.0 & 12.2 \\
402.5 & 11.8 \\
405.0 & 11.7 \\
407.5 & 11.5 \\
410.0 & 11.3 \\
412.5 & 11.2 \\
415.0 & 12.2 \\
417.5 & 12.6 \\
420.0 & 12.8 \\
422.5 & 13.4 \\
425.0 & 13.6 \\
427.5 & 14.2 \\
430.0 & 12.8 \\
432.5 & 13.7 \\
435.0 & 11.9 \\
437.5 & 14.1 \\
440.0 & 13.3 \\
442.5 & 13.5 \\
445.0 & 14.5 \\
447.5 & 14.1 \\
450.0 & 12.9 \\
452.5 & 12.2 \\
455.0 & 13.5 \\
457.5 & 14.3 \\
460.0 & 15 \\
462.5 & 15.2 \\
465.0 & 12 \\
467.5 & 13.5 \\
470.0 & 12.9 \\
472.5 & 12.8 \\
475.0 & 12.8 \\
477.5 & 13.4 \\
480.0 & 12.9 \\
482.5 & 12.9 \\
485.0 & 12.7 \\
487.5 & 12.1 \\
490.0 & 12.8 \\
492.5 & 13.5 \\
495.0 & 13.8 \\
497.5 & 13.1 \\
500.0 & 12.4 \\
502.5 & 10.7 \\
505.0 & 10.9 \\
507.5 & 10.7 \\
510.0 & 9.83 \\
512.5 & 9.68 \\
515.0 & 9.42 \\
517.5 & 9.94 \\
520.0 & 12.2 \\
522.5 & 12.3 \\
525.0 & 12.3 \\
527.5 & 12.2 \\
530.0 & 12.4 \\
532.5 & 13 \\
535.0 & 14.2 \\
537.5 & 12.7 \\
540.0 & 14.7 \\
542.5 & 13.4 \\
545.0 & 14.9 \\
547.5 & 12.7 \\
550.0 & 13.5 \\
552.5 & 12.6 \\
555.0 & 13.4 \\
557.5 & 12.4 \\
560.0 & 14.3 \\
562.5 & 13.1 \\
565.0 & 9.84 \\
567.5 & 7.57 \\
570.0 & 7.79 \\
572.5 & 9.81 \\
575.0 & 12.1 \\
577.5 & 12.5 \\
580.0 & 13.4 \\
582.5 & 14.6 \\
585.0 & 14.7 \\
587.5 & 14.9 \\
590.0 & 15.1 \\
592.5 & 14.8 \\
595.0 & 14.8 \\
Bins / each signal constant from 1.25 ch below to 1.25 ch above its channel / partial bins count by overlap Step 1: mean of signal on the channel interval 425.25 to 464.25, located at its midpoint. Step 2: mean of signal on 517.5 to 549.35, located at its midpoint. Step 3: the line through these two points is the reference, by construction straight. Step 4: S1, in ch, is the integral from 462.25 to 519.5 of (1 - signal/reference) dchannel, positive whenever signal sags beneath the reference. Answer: 5.1 ch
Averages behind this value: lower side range 13.7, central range 12.1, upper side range 13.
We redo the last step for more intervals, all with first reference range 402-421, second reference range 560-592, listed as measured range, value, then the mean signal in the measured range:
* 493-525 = 2.0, 11.3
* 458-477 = -2.3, 13.5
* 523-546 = -2.1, 13.3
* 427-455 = -3.3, 13.4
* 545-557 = -1.0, 13.2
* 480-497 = -1.3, 13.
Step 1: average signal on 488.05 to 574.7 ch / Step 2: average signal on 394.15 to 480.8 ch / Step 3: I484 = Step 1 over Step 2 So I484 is 0.92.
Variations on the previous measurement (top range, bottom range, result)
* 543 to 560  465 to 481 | 1.03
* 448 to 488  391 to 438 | 1.06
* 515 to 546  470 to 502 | 0.99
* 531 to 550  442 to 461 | 0.99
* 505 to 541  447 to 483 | 0.88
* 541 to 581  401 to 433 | 0.97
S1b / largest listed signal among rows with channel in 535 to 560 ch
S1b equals 14.9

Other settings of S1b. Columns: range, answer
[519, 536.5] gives 14.2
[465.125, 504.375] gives 13.8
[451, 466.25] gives 15.2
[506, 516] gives 10.7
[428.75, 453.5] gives 14.5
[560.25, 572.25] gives 13.1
